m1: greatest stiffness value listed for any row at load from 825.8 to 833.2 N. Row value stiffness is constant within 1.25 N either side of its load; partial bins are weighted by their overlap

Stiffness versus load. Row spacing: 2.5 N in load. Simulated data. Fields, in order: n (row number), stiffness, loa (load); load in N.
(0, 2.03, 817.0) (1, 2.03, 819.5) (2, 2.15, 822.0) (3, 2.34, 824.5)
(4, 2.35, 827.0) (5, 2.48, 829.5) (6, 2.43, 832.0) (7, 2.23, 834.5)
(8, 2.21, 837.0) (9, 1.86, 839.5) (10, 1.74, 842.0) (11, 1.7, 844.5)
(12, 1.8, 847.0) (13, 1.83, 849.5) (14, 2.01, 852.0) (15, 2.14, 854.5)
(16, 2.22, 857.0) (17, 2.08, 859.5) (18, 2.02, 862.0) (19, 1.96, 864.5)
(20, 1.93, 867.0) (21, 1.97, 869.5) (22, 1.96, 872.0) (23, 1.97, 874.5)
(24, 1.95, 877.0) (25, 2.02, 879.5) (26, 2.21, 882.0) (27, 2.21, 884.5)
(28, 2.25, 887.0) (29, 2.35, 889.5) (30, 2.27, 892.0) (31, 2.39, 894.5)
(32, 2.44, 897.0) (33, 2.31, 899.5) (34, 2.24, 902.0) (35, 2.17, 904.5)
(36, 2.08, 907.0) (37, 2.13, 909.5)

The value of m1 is 2.48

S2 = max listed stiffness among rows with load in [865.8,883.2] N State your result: 2.21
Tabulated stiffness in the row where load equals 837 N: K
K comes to 2.21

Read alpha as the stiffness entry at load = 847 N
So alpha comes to 1.8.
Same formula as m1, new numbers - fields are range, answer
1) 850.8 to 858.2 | 2.22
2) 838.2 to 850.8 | 1.86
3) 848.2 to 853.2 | 2.01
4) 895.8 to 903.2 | 2.44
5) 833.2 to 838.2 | 2.23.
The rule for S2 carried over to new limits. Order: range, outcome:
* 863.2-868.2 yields 1.96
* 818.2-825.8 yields 2.34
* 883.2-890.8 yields 2.35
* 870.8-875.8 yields 1.97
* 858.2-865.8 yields 2.08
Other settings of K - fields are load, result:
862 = 2.02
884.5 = 2.21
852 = 2.01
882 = 2.21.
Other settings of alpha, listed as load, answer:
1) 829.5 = 2.48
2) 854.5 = 2.14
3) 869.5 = 1.97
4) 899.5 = 2.31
